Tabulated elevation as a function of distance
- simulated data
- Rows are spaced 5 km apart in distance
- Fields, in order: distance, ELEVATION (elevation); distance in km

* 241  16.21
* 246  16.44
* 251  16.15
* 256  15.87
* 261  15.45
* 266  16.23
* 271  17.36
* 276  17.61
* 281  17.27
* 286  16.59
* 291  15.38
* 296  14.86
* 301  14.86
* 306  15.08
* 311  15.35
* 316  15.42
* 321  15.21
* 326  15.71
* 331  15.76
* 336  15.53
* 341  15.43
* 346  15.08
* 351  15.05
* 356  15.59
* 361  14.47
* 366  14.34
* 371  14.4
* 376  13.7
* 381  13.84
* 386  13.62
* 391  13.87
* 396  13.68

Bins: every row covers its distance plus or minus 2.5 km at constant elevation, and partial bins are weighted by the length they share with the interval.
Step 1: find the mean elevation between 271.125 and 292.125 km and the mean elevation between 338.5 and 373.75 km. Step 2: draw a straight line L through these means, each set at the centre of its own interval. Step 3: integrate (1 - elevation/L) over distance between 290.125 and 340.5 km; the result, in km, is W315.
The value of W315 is 2.0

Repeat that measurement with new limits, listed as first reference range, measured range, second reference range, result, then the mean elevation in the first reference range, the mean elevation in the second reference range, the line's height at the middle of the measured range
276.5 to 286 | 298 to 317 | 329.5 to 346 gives 1.42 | 17.2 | 15.5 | 16.4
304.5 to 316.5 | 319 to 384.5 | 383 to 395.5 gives -1.96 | 15.3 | 13.7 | 14.5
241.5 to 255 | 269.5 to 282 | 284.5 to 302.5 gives -1.36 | 16.2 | 15.4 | 15.7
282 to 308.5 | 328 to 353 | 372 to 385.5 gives -1.39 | 15.5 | 13.8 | 14.6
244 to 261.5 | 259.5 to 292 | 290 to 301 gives -2.44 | 16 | 15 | 15.5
